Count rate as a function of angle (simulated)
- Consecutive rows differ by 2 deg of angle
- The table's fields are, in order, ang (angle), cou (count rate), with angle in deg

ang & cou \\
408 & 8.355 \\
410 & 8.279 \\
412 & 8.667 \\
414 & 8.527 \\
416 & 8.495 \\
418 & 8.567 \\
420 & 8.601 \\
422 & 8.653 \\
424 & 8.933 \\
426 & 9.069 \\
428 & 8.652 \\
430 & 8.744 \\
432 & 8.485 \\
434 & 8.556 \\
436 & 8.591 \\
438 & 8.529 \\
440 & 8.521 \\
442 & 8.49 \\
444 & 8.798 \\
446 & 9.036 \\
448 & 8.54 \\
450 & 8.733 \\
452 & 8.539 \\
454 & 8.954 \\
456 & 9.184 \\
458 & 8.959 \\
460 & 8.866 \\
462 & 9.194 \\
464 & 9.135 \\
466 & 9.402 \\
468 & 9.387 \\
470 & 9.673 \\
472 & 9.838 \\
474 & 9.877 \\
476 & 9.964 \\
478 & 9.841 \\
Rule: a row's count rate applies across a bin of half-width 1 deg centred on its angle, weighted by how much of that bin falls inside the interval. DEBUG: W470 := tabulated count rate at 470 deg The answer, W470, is 9.673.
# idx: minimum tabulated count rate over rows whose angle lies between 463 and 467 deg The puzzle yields 9.135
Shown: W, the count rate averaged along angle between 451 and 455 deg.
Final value 8.75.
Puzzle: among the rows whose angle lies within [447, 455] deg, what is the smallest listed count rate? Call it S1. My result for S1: 8.539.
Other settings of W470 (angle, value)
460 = 8.866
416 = 8.495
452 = 8.539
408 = 8.355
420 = 8.601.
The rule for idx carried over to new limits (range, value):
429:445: 8.485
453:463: 8.866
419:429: 8.601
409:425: 8.279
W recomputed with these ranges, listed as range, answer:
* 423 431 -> 8.85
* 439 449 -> 8.68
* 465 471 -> 9.49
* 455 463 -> 9.05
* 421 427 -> 8.88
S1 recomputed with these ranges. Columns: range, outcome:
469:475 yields 9.673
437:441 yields 8.521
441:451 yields 8.49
